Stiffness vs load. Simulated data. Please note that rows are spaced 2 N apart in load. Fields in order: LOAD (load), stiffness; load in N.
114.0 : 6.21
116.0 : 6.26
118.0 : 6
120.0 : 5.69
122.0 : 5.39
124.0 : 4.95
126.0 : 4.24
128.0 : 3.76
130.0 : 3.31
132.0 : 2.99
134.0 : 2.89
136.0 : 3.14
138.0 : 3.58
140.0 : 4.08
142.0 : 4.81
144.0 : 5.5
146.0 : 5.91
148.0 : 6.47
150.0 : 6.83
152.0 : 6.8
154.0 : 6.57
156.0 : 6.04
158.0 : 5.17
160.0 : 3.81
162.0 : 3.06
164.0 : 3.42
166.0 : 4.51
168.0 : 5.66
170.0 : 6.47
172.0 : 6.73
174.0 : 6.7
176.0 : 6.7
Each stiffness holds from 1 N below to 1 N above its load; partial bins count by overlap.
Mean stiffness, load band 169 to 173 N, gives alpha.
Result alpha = 6.6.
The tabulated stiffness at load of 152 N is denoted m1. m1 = 6.8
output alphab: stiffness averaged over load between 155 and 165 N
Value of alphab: 4.3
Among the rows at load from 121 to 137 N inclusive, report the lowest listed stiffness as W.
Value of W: 2.89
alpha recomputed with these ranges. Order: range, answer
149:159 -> 6.28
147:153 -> 6.7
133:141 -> 3.42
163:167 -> 3.96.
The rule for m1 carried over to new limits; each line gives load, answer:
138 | 3.58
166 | 4.51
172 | 6.73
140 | 4.08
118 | 6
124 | 4.95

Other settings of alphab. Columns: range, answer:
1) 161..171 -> 4.62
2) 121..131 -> 4.33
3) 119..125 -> 5.34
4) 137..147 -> 4.78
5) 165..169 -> 5.08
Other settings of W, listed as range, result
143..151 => 5.5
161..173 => 3.06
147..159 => 5.17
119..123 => 5.39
